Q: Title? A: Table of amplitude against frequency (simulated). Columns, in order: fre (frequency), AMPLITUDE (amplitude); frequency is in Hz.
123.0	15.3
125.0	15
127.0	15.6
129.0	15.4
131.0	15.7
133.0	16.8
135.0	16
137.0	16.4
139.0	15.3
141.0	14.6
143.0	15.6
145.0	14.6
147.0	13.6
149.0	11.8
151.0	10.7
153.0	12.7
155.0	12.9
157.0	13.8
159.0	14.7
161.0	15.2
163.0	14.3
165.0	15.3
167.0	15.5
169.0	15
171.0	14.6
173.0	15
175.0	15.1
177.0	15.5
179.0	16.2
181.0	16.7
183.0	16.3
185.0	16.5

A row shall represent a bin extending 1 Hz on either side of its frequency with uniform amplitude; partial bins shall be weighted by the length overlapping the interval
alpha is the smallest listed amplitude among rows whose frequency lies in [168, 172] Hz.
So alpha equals 14.6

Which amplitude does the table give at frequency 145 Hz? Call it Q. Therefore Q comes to 14.6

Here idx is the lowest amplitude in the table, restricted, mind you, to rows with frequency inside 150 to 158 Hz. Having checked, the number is 10.7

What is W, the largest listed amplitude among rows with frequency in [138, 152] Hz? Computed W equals 15.6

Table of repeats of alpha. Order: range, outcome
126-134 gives 15.4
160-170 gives 14.3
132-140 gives 15.3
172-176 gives 15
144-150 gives 11.8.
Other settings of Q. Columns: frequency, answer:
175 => 15.1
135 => 16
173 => 15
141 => 14.6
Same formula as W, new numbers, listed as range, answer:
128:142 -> 16.8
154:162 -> 15.2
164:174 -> 15.5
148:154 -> 12.7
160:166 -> 15.3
